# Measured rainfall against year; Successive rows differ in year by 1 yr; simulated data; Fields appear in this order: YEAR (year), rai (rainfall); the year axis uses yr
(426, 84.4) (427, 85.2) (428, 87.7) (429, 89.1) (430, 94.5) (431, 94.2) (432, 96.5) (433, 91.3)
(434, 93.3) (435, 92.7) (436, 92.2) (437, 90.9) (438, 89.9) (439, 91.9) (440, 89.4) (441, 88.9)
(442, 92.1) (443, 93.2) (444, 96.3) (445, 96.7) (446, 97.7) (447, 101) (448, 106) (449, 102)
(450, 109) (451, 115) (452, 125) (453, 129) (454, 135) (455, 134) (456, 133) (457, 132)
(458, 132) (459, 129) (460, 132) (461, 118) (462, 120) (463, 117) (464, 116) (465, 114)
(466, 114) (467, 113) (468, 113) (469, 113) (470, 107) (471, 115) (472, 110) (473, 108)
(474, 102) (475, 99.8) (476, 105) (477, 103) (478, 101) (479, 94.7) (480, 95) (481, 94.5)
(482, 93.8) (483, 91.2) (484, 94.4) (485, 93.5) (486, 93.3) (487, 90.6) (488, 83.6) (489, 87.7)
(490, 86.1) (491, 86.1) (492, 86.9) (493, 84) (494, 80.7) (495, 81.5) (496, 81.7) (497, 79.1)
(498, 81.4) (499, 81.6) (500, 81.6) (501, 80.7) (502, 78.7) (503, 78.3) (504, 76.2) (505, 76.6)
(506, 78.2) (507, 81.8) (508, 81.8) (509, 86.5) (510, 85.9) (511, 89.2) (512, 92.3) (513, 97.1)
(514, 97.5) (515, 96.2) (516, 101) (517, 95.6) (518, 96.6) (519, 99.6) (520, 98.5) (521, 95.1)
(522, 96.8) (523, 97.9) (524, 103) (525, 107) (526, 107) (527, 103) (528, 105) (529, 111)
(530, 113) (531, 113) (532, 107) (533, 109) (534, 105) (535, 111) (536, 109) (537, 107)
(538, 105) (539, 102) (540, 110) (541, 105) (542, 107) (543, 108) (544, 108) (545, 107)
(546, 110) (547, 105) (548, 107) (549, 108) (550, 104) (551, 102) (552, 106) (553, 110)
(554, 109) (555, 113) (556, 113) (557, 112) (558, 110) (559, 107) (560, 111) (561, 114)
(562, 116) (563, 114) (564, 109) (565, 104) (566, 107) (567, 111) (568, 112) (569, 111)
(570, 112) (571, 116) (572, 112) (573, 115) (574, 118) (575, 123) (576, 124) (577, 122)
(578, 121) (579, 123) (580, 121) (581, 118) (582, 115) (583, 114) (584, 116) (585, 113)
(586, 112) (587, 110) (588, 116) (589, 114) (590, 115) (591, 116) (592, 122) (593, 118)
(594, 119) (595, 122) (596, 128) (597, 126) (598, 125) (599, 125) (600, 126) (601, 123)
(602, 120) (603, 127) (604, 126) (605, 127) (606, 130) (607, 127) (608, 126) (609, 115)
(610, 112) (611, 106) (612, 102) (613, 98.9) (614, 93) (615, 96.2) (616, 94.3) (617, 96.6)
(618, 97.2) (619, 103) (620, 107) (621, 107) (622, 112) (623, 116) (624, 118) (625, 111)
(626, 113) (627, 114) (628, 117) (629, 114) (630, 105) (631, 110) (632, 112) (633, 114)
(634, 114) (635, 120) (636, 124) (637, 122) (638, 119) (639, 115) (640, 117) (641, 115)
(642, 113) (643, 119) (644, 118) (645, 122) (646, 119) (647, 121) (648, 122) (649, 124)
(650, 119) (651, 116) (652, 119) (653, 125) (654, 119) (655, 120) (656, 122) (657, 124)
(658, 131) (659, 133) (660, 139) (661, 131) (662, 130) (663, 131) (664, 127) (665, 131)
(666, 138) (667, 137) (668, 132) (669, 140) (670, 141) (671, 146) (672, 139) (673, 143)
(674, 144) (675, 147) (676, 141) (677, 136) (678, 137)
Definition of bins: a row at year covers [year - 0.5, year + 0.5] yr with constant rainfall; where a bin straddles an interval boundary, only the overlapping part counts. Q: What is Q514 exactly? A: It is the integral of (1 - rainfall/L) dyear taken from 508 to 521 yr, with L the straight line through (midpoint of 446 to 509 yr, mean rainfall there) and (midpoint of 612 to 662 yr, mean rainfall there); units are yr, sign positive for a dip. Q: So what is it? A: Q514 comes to 1.2 yr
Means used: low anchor 101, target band 94.2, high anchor 115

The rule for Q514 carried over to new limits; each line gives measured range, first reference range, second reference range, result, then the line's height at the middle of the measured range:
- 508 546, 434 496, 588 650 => 2.19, 108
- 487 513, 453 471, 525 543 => 7.09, 114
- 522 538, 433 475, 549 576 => 0.58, 111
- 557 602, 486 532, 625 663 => -4.39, 106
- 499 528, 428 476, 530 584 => 4.82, 110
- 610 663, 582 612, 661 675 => 5.78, 129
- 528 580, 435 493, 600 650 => -0.29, 110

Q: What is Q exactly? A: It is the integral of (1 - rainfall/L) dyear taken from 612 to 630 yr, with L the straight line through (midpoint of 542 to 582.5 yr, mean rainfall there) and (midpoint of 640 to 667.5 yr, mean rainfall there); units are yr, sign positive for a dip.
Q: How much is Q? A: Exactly 2.1 yr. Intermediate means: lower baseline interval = 112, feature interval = 106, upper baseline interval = 124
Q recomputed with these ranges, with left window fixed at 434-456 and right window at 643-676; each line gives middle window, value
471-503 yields 5.24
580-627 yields 3.10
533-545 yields 0.83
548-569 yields 1.41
